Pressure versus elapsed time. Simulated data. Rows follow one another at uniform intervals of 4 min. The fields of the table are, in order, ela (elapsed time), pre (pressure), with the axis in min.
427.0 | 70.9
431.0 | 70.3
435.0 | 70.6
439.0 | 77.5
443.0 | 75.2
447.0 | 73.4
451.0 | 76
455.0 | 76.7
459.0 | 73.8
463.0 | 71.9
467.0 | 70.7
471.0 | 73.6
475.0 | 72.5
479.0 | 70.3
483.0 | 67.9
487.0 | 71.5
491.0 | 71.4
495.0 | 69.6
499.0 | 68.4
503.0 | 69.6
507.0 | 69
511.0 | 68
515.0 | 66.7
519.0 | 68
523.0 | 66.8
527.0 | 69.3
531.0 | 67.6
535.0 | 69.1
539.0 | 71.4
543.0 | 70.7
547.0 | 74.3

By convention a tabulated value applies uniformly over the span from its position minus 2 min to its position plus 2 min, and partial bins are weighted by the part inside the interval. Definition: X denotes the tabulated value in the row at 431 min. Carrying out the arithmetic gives 70.3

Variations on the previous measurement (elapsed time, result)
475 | 72.5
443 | 75.2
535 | 69.1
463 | 71.9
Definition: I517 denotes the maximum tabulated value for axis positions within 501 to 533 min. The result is 69.6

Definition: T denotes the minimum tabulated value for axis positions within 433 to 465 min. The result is 70.6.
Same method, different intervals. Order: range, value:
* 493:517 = 66.7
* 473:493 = 67.9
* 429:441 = 70.3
